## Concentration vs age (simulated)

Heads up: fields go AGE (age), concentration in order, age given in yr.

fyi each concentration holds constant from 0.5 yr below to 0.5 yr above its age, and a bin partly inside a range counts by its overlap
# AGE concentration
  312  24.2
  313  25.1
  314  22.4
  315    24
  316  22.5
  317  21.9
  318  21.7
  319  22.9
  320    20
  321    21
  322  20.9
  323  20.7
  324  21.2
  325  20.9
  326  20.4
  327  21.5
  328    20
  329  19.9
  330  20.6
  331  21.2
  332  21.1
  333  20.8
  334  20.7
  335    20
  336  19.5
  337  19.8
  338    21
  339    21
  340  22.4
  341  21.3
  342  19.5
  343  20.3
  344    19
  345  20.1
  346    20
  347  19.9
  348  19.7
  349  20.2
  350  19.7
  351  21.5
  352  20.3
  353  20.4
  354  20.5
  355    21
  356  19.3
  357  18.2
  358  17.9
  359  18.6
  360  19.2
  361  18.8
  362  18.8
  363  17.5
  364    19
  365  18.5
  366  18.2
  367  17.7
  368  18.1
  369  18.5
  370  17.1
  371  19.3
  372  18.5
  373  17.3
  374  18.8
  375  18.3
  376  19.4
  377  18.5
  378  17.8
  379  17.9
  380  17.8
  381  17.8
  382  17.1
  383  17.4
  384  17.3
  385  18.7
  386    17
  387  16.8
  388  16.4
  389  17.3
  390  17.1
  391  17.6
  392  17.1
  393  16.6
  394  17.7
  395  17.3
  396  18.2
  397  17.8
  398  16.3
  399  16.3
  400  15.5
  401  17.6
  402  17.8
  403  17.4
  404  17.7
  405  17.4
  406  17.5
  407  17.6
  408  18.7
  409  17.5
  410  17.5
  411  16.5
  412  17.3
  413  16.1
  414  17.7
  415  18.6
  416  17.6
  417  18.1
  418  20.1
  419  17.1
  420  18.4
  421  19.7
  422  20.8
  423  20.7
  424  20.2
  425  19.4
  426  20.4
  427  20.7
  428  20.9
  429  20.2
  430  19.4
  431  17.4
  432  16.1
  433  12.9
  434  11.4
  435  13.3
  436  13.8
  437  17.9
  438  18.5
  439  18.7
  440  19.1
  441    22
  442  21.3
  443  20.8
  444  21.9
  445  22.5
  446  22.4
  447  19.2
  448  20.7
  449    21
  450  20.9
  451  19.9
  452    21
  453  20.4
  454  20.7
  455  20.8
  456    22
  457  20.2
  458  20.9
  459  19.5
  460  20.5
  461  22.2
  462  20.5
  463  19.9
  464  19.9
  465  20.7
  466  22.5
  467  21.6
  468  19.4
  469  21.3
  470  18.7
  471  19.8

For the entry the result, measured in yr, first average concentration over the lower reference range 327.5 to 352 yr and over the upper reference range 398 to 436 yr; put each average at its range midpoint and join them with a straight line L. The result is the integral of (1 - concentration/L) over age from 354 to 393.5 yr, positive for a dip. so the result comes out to 2.3 yr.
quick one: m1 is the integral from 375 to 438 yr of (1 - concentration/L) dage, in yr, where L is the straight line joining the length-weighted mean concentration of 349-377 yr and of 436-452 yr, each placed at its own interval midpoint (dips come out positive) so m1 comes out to 6.34 yr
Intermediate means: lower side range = 18.9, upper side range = 20.3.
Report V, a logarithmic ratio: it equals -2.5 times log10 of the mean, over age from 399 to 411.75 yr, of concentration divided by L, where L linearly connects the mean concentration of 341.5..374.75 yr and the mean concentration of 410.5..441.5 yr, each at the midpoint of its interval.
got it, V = 0.06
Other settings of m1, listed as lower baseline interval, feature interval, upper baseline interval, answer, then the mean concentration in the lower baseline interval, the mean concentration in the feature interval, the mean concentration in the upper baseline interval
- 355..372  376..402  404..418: 1.0 yr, 18.5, 17.4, 17.6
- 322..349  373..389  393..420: 0.7 yr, 20.5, 17.8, 17.5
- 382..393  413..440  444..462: 1.8 yr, 17.2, 18.1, 20.9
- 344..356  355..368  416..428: 1.0 yr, 20.2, 18.6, 19.6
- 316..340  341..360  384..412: -0.1 yr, 20.9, 19.8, 17.3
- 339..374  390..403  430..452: 1.3 yr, 19.3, 17.2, 18.7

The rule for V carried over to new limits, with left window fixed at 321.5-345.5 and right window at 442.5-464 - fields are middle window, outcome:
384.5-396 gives 0.196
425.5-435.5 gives 0.201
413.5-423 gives 0.108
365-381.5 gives 0.138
